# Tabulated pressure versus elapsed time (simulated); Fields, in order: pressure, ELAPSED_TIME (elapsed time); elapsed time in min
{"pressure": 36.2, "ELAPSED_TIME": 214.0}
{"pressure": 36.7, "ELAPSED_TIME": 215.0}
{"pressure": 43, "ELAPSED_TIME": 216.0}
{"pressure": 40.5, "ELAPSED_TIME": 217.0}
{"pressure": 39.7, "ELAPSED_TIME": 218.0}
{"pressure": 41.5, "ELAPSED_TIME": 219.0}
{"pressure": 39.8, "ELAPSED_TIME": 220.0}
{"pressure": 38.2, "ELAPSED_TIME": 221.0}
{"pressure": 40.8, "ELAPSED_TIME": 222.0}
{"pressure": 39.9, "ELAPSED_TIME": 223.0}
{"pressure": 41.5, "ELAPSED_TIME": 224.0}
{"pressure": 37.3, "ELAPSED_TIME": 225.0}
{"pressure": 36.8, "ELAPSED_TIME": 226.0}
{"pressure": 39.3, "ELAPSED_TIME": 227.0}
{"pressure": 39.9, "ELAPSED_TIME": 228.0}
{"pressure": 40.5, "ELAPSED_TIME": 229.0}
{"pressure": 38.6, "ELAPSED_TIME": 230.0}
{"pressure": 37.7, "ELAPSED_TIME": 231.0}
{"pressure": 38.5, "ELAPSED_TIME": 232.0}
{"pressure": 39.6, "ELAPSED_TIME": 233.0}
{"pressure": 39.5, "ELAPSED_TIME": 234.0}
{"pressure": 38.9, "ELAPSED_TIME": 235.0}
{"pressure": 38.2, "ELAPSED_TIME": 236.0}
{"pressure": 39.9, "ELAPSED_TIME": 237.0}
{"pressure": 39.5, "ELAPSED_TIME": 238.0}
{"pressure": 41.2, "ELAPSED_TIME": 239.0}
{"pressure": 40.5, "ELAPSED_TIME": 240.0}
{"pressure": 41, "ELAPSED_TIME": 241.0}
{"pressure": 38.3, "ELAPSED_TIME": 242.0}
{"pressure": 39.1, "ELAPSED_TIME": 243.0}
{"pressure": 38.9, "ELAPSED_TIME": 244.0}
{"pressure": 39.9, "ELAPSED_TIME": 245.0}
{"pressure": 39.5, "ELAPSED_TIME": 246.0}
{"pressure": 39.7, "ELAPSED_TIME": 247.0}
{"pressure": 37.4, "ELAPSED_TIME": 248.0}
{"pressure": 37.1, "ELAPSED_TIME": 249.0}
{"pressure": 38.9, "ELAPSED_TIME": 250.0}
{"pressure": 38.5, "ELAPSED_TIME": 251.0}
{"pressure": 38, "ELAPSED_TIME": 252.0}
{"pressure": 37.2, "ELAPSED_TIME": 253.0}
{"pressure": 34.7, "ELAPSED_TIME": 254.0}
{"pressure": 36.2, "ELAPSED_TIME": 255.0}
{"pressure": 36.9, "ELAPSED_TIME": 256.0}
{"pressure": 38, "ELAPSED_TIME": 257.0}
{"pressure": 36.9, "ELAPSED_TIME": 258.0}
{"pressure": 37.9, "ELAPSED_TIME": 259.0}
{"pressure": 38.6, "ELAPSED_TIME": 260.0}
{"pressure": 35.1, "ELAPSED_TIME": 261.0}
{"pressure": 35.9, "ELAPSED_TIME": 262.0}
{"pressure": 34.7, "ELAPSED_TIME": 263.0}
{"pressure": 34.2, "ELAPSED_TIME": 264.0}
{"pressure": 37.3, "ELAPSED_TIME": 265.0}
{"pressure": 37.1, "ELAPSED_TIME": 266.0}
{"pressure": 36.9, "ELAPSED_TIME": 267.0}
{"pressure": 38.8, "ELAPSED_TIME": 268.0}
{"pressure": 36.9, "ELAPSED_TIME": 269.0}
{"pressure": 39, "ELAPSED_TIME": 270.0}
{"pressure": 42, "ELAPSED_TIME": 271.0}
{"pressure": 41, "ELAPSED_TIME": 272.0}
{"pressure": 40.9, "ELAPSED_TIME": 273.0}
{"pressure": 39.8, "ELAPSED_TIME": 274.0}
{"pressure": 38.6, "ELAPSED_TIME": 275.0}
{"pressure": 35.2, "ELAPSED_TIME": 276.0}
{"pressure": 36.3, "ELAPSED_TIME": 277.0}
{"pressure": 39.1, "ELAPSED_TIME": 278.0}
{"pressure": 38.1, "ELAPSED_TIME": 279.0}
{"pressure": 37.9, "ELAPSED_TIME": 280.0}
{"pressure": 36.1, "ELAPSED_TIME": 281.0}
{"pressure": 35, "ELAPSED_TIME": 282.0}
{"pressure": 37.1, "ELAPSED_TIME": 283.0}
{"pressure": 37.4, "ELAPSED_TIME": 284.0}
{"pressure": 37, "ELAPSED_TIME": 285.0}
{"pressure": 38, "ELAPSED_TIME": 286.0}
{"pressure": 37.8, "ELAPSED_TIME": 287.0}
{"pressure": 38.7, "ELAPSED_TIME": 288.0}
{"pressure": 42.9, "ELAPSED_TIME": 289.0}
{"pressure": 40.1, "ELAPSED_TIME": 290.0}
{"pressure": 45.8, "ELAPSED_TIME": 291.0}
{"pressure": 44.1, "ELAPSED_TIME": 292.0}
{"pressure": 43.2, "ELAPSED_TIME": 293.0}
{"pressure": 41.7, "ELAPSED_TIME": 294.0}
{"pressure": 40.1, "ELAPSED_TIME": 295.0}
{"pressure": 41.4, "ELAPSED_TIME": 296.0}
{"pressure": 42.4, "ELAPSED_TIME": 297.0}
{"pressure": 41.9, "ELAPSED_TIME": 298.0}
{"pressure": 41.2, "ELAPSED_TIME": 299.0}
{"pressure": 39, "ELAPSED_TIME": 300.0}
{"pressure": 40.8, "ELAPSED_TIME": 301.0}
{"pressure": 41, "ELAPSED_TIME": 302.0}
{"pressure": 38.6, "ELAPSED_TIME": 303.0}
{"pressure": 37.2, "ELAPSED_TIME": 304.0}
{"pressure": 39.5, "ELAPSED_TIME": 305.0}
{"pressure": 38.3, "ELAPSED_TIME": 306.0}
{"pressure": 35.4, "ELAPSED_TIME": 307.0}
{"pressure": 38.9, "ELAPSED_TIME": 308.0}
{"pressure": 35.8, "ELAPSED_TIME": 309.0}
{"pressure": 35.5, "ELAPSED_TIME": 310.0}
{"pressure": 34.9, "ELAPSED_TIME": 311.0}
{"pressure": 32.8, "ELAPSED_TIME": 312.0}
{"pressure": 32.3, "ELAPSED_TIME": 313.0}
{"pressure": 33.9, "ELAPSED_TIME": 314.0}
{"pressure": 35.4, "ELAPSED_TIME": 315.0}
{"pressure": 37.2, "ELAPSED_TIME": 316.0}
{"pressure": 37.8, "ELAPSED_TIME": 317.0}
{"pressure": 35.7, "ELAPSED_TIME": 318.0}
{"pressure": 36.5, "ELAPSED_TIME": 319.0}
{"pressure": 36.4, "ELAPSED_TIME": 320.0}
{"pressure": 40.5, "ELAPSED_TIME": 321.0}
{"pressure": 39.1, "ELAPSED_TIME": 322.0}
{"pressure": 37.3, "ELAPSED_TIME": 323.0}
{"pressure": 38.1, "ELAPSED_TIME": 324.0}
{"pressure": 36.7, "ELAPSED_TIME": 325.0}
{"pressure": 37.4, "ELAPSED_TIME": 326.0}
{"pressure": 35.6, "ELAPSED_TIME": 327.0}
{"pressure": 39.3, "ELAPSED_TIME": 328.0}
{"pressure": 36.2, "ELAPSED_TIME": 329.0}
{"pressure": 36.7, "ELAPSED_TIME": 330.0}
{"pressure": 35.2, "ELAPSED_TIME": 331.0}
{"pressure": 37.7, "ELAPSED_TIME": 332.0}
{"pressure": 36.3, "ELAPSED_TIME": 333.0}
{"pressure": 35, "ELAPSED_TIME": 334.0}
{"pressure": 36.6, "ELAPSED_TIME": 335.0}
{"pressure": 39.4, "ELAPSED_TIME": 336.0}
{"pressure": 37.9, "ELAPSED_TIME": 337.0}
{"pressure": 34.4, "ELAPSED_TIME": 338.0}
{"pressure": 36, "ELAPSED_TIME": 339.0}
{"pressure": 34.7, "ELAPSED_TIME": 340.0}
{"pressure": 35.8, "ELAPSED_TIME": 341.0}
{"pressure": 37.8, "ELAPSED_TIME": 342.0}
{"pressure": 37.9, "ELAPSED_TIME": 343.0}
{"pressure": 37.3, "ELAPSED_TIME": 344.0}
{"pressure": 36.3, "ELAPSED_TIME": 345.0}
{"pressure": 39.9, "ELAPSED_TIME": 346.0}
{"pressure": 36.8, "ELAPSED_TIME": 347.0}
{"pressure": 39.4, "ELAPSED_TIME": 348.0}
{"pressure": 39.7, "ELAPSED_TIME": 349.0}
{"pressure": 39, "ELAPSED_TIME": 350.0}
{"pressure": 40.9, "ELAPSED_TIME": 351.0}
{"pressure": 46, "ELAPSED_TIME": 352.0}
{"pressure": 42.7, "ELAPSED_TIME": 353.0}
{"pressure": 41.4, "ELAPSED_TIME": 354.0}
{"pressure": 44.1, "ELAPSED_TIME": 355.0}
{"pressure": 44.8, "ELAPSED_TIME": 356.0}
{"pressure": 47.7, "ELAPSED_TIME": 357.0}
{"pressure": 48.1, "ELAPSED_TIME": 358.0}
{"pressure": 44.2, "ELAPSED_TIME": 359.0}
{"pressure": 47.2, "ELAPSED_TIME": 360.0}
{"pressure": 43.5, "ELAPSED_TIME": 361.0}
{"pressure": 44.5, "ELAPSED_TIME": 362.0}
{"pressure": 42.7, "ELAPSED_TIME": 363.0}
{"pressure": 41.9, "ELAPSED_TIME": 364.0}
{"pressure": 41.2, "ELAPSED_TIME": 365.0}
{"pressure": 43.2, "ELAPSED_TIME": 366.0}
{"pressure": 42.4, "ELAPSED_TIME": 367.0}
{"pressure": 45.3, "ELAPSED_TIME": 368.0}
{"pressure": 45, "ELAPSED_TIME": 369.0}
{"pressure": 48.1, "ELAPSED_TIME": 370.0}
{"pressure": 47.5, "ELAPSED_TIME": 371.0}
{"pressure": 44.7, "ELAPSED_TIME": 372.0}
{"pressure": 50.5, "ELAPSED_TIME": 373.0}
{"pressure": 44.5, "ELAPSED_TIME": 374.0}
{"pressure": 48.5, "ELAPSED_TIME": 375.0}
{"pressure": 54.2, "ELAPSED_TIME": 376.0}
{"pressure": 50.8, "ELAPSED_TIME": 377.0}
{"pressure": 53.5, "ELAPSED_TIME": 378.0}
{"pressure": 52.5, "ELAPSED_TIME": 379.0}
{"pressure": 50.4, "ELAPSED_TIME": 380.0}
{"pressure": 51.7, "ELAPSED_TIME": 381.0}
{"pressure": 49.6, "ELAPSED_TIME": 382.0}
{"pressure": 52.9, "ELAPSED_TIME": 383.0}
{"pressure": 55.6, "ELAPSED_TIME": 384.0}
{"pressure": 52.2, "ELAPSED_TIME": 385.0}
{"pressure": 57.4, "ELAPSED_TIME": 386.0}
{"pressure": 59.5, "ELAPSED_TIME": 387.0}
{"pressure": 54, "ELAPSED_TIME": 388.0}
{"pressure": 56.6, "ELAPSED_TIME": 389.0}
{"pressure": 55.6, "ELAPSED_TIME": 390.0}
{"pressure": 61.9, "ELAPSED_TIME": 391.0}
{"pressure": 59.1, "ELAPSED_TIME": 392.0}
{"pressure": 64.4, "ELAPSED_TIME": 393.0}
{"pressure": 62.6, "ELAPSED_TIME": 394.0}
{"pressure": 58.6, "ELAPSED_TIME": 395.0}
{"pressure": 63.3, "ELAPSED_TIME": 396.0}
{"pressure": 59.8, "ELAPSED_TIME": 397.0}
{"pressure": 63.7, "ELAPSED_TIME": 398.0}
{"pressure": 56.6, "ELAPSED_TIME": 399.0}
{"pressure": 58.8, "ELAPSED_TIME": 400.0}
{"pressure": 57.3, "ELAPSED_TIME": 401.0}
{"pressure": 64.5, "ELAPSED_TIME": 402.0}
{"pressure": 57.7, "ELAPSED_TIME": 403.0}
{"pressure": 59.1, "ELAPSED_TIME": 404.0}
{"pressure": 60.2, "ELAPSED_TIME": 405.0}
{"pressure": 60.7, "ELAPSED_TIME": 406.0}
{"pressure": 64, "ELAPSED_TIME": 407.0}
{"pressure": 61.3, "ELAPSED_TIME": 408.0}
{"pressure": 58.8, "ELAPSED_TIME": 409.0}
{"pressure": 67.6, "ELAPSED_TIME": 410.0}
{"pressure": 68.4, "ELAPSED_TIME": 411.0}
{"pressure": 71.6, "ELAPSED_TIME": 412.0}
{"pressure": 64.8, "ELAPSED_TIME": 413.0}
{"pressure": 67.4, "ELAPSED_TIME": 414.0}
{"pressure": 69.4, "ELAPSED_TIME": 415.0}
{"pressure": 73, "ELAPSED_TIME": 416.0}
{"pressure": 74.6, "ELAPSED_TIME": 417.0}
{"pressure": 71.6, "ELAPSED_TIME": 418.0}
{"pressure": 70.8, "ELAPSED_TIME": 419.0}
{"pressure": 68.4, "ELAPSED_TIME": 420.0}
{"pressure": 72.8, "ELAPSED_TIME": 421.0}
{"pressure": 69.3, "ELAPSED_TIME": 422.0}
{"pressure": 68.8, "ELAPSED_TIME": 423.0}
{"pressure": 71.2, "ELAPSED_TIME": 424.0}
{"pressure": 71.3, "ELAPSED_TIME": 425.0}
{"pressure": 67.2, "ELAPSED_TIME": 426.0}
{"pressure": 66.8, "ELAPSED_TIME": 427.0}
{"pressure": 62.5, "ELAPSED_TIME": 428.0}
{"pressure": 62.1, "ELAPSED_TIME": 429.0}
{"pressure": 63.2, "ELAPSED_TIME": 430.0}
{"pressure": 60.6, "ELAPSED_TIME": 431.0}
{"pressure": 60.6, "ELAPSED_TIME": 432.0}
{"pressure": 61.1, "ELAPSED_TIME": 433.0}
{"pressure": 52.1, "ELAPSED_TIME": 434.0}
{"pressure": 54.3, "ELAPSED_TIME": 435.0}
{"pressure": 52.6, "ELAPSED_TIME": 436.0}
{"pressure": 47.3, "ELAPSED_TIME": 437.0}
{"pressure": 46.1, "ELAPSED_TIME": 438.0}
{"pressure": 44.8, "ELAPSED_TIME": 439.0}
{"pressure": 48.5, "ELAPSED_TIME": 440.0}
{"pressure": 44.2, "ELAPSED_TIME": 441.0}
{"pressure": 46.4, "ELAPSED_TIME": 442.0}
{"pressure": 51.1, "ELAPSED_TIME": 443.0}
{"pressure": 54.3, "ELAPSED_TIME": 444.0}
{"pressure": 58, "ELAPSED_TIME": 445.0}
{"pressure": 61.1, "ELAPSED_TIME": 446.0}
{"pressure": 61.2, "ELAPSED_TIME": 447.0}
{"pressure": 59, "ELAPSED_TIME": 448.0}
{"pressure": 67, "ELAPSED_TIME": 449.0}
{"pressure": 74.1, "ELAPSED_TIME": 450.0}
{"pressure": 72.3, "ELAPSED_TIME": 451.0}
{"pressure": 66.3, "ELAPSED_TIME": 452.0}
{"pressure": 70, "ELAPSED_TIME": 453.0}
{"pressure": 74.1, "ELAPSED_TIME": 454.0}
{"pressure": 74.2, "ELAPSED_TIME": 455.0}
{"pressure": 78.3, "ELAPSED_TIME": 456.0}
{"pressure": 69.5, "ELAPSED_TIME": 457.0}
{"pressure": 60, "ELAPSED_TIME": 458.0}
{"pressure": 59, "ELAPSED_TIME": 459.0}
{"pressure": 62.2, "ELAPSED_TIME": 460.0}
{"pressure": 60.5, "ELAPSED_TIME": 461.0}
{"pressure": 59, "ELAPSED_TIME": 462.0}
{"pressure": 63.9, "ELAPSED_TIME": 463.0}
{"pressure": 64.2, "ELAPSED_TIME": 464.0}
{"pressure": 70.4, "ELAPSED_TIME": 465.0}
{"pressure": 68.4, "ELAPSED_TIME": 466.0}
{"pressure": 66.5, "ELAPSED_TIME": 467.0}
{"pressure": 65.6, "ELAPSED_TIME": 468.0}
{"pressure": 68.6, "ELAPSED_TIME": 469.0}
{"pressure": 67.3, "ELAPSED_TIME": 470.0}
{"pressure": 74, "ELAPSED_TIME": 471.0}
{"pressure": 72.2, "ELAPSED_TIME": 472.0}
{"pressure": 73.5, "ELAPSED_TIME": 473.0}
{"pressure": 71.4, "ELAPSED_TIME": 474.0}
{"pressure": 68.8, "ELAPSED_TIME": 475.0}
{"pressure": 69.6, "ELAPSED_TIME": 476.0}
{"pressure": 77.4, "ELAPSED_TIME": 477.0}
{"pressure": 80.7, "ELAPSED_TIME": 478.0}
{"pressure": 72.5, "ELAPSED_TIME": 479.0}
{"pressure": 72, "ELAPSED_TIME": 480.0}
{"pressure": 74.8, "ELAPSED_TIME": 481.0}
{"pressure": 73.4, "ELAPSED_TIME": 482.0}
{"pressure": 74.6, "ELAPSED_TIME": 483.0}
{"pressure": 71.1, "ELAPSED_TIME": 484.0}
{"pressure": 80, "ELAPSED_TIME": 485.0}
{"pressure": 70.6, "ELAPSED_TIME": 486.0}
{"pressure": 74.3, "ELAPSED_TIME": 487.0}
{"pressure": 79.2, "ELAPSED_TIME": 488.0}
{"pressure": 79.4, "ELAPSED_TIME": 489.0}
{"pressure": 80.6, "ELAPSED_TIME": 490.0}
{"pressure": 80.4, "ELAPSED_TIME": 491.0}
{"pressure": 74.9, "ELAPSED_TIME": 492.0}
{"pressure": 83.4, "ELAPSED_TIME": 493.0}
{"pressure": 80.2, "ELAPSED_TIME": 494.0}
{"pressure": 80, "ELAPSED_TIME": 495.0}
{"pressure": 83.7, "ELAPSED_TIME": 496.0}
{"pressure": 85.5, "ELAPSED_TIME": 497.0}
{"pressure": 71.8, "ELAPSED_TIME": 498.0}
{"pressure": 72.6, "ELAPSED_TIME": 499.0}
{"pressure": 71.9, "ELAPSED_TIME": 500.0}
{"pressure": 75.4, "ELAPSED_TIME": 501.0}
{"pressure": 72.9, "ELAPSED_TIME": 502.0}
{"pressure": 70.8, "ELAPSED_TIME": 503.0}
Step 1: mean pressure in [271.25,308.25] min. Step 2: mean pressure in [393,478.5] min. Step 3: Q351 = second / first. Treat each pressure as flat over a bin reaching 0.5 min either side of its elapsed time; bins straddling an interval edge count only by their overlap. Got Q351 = 1.62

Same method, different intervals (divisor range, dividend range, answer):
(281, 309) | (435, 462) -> 1.51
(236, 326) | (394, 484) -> 1.69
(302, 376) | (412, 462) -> 1.59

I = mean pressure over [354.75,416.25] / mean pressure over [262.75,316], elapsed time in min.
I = 1.42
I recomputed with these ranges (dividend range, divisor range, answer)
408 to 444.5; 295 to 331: 1.64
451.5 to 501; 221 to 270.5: 1.89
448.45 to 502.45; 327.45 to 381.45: 1.71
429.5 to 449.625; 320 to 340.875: 1.48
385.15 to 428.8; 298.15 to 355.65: 1.69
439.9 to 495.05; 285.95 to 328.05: 1.79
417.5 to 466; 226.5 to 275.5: 1.63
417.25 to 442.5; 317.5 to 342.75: 1.63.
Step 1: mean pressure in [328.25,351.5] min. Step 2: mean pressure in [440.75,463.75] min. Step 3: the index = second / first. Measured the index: 1.7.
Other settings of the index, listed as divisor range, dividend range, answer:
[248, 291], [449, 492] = 1.88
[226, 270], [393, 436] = 1.68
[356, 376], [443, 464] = 1.42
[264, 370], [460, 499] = 1.87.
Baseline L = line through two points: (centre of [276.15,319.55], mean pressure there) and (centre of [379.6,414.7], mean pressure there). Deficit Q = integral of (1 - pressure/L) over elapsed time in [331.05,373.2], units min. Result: 7.5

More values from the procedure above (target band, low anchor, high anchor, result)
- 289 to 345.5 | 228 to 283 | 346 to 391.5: 6.9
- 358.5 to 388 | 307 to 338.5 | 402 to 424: 2.7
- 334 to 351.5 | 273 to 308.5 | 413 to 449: 3.6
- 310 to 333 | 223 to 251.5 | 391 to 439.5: 6.3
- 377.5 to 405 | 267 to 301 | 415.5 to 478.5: -0.7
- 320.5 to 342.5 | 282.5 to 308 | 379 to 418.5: 4.8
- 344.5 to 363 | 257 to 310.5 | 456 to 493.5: 3.0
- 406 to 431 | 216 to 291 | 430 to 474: -4.0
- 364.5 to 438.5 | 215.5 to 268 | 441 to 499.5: 2.5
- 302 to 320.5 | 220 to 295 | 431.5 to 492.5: 3.8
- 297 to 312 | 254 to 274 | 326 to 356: -0.2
